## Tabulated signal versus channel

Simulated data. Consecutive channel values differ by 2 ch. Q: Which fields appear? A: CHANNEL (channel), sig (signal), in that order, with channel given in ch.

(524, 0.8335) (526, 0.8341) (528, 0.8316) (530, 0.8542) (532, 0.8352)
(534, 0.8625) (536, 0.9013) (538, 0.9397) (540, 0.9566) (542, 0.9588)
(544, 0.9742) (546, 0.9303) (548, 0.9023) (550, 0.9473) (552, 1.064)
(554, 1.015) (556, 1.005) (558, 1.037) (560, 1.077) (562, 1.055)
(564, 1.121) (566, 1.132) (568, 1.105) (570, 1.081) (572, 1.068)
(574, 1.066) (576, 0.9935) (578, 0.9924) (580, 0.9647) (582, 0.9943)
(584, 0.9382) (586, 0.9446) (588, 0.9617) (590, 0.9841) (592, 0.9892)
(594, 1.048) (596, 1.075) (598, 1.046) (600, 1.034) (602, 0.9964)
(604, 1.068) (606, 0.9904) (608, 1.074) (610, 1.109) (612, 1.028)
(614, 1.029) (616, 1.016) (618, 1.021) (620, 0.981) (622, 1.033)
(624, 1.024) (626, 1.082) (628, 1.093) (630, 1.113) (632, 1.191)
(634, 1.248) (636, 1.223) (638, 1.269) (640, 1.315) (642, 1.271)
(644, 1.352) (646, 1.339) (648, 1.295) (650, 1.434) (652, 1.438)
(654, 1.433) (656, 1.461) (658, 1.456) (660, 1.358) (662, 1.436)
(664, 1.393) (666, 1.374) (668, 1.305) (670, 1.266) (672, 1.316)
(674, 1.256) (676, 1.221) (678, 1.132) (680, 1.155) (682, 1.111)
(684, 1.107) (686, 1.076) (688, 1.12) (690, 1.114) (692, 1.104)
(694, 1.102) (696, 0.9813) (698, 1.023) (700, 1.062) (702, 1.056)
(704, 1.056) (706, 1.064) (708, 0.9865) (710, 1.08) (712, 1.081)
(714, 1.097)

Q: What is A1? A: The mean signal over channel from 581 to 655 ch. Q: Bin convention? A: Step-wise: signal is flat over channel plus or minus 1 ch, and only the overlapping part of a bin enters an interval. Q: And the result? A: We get 1.12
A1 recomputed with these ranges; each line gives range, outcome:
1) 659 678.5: 1.31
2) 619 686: 1.25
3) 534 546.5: 0.938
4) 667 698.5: 1.15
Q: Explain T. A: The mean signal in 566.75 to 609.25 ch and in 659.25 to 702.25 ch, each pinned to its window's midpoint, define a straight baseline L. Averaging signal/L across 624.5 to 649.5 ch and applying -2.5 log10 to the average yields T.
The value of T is -0.115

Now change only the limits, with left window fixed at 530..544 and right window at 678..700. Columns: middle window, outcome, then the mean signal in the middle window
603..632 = -0.05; 1.05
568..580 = -0.09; 1.04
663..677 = -0.22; 1.3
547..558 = -0.07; 0.991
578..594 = -0.01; 0.975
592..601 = -0.07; 1.04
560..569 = -0.17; 1.1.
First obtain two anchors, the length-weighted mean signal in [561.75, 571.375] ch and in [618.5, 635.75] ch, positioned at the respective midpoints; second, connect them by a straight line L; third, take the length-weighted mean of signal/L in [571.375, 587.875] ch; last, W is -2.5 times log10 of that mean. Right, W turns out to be 0.113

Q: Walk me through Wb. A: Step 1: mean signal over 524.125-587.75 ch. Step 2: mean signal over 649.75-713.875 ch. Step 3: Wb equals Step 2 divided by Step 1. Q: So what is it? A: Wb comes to 1.23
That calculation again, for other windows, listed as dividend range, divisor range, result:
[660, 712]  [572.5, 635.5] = 1.12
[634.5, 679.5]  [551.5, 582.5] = 1.27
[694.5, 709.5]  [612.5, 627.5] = 1.01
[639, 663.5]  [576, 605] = 1.38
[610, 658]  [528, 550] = 1.33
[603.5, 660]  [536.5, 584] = 1.18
